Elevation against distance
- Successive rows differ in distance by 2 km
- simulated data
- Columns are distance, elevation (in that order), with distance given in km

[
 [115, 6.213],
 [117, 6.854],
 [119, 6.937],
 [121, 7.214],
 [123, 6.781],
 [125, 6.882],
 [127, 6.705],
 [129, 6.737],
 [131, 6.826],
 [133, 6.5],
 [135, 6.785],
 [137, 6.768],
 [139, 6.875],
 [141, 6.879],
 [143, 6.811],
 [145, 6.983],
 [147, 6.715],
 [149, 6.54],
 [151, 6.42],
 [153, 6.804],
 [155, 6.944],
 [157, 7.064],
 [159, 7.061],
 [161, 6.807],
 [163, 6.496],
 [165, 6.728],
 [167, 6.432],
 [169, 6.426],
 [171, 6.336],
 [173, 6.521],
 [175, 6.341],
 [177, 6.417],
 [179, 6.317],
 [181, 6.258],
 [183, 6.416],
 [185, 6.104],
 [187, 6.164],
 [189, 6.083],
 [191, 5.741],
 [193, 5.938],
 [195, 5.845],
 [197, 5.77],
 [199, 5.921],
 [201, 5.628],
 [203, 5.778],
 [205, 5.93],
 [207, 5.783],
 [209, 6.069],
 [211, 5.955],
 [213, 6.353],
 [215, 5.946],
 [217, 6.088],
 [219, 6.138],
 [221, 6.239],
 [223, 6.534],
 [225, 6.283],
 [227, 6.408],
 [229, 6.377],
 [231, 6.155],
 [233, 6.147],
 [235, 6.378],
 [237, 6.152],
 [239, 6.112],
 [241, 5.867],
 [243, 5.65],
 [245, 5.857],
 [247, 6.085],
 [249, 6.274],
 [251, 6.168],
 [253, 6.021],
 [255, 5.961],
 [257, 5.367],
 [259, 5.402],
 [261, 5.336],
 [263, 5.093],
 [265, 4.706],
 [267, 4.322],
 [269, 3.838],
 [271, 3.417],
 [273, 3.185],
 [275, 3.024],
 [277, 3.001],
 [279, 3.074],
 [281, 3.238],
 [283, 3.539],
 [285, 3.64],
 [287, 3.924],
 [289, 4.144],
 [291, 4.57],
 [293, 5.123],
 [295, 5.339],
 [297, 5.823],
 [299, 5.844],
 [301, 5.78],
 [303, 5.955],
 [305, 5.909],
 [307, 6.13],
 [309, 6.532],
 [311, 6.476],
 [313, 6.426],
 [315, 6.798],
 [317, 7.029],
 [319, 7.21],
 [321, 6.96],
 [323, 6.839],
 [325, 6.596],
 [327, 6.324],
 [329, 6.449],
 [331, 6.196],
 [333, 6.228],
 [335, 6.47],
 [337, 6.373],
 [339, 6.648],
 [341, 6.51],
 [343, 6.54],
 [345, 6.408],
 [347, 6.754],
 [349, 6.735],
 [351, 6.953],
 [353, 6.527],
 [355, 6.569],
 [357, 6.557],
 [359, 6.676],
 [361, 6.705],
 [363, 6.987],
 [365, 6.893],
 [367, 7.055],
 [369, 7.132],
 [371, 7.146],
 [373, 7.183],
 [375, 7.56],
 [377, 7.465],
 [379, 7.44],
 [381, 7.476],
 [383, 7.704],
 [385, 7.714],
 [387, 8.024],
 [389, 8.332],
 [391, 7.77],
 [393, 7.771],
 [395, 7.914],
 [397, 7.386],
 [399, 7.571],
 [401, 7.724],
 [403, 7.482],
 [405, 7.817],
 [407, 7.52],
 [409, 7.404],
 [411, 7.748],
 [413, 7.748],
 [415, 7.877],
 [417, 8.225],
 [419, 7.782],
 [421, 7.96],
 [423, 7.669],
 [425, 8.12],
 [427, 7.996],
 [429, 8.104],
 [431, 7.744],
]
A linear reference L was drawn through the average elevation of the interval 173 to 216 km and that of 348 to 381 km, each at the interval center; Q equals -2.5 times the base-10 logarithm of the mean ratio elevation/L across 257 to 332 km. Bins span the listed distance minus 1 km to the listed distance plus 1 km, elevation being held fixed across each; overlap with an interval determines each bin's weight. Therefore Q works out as 0.26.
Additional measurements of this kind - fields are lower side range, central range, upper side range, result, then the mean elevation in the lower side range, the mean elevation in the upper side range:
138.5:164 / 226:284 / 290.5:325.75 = 0.25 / 6.8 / 6.21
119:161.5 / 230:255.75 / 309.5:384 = 0.13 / 6.82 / 6.81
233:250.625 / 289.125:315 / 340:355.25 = 0.10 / 6.06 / 6.63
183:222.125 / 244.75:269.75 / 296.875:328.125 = 0.15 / 5.99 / 6.43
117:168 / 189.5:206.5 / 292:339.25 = 0.14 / 6.79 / 6.31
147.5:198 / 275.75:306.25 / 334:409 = 0.44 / 6.4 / 7.18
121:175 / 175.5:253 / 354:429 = 0.14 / 6.73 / 7.52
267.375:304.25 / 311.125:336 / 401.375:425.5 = -0.24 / 4.26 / 7.77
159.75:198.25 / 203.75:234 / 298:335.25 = 0.03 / 6.27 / 6.43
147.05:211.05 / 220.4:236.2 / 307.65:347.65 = 0.01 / 6.29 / 6.58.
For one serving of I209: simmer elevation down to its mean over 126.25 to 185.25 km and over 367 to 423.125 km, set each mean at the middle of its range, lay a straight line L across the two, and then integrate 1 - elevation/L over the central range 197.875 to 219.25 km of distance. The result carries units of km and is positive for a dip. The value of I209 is 2.8 km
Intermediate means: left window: 6.64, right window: 7.65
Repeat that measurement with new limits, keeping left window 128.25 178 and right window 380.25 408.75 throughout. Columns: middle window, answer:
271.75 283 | 6.3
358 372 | 1.2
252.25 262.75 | 2.3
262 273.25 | 4.7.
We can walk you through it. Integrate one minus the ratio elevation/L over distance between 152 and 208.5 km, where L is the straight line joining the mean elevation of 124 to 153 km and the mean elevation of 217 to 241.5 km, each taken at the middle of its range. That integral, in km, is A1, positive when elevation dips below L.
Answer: 2.0 km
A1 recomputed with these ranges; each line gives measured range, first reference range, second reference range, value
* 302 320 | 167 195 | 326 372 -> 0.2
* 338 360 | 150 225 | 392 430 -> 2.2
